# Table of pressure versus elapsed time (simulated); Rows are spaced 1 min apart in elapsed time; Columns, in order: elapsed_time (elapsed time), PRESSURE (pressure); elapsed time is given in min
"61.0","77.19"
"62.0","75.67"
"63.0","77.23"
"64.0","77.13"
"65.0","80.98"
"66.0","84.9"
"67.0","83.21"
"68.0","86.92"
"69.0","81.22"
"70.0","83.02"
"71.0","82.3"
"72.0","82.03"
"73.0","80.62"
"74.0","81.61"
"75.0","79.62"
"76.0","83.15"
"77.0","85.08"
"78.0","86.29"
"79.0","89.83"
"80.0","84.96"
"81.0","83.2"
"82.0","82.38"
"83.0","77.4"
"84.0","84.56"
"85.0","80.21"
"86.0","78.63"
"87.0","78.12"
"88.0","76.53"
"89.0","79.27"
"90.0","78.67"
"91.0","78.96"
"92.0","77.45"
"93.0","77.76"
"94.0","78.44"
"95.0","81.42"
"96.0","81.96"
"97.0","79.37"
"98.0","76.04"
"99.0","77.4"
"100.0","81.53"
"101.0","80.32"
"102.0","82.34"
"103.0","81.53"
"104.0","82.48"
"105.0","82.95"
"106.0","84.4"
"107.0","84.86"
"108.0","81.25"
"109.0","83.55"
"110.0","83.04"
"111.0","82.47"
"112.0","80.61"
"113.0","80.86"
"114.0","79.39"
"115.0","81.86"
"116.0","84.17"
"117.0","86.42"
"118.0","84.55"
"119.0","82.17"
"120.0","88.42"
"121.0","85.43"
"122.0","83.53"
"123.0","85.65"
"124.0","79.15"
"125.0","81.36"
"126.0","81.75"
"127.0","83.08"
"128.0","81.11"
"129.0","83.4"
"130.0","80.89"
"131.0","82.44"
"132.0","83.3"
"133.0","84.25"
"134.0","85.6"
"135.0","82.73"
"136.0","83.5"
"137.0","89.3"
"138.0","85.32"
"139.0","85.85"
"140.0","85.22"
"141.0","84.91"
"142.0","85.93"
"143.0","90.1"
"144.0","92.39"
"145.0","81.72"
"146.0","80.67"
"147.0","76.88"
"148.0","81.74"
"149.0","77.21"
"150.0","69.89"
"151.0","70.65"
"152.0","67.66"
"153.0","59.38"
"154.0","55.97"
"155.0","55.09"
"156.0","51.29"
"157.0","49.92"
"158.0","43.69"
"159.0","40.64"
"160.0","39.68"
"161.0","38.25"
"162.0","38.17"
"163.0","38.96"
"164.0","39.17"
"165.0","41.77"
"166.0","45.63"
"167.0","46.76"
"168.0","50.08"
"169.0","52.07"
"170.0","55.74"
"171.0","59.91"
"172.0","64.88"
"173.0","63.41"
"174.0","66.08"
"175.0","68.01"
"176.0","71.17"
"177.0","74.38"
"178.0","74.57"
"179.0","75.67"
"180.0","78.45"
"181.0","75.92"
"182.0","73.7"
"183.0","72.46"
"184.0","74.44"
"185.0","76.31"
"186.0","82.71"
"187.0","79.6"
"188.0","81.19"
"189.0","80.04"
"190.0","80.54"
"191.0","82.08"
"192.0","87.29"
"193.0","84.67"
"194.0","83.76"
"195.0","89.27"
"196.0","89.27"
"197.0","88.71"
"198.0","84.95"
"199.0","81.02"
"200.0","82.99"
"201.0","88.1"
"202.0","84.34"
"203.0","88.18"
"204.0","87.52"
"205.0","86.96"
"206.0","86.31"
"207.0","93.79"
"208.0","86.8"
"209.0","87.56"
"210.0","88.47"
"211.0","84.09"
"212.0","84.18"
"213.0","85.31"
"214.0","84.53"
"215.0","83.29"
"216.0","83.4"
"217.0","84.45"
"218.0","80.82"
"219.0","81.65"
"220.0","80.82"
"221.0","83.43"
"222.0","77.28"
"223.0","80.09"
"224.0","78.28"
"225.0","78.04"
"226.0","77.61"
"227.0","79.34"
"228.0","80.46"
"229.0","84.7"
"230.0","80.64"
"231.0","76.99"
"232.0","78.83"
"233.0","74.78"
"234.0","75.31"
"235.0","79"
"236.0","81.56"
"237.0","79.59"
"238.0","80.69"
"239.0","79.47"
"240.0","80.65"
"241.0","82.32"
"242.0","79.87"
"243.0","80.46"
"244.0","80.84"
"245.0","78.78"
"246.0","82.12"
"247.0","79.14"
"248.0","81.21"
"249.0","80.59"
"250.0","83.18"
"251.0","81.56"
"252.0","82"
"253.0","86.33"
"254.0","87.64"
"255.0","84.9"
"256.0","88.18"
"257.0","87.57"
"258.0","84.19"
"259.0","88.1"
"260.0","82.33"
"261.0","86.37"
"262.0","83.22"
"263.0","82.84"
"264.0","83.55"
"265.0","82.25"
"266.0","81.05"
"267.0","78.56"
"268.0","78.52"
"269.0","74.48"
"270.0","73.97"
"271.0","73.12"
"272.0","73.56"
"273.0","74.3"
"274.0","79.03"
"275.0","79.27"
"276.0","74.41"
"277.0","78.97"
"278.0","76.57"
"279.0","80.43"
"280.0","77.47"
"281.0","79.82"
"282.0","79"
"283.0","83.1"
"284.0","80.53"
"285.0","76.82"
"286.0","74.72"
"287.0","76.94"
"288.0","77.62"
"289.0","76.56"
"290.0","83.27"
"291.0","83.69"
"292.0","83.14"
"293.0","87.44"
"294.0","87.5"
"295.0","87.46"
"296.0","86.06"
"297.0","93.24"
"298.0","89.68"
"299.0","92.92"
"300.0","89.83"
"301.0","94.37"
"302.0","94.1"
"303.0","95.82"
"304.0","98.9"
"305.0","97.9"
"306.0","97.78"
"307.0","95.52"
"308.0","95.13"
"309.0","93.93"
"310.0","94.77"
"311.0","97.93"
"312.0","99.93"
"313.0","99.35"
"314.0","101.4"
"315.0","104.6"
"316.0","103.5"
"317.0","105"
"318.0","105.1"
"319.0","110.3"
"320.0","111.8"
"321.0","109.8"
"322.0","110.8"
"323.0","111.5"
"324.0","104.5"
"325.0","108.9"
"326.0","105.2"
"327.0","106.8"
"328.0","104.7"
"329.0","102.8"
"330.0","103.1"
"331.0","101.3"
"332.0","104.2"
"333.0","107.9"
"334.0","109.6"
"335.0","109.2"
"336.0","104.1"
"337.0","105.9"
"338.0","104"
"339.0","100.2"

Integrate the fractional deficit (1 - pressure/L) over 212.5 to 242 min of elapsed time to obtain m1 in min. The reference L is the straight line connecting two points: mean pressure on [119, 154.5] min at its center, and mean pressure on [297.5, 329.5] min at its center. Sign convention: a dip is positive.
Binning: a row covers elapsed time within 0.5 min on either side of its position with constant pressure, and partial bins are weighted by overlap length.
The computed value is 3.50 min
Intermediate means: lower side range 81.1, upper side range 101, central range 80.4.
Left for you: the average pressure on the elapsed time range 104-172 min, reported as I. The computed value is 72.6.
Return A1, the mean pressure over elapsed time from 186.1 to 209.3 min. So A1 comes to 85.4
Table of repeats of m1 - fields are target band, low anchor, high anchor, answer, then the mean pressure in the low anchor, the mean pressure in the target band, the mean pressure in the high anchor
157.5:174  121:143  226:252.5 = 6.9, 83.9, 48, 80.1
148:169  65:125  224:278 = 7.6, 81.9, 51.8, 80.4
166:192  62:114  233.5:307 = 3.7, 81.3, 70.3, 82.8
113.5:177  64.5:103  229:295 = 8.1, 81.3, 70.7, 80.6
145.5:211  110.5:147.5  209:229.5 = 9.8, 83.7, 70.5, 82.1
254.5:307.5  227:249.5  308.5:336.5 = 5.1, 79.9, 83.6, 105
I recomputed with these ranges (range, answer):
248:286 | 80.7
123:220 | 74.9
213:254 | 80.7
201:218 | 86.1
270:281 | 76.7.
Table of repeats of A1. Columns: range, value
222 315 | 83.6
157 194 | 63.9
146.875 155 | 68.7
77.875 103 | 80.5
